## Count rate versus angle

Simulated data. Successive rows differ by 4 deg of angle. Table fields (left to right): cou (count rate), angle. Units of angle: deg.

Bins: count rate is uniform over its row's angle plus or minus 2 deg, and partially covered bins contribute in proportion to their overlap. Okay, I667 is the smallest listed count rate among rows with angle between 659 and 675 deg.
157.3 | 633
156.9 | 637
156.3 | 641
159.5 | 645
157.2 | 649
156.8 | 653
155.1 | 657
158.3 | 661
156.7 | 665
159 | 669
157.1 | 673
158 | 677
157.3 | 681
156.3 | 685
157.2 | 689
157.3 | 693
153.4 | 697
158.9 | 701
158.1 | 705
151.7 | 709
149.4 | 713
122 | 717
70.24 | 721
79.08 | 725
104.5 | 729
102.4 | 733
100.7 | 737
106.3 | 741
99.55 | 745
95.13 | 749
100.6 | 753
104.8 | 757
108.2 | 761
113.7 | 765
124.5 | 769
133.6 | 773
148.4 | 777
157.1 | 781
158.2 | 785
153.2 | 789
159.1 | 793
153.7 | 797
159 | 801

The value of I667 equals 156.7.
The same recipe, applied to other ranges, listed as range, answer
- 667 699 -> 153.4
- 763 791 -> 113.7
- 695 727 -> 70.24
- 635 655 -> 156.3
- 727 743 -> 100.7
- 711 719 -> 122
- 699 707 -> 158.1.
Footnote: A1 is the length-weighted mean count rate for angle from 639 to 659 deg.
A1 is 157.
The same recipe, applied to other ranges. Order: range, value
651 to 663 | 157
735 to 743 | 104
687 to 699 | 156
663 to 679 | 158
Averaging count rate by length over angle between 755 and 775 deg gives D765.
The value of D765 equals 117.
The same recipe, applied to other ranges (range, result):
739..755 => 100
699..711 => 156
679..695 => 157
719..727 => 74.7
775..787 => 155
